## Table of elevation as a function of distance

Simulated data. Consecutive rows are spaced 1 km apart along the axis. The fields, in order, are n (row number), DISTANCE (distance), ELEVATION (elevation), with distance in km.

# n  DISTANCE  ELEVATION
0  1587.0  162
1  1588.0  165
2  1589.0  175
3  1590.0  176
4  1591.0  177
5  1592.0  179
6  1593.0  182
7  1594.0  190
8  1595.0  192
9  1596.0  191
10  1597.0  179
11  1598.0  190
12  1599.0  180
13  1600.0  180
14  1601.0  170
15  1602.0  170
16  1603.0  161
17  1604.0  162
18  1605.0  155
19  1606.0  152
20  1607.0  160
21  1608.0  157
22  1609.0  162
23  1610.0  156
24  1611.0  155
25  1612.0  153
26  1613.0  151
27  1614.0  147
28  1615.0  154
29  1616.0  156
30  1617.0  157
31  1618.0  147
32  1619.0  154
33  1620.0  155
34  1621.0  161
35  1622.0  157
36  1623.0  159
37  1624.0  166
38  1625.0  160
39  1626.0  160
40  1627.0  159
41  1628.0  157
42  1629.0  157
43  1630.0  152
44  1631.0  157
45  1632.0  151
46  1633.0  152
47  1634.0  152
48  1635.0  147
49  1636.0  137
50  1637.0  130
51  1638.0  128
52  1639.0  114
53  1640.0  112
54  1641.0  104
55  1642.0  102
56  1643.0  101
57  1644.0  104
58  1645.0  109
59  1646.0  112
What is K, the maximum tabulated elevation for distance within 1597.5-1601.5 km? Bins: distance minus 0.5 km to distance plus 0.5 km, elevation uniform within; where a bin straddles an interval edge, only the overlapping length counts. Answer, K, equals 190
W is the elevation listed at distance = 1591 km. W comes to 177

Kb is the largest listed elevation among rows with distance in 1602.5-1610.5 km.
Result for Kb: 162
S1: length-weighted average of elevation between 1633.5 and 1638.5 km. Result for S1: 139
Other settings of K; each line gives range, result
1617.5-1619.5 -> 154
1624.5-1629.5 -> 160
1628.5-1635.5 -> 157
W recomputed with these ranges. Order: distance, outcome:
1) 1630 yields 152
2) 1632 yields 151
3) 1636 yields 137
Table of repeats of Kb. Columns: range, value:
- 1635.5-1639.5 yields 137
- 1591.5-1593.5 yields 182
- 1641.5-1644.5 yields 104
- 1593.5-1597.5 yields 192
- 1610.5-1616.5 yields 156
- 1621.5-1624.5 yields 166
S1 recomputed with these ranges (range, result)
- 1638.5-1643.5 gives 107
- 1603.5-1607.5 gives 157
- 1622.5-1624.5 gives 162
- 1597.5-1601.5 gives 180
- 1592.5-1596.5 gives 189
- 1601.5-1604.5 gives 164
